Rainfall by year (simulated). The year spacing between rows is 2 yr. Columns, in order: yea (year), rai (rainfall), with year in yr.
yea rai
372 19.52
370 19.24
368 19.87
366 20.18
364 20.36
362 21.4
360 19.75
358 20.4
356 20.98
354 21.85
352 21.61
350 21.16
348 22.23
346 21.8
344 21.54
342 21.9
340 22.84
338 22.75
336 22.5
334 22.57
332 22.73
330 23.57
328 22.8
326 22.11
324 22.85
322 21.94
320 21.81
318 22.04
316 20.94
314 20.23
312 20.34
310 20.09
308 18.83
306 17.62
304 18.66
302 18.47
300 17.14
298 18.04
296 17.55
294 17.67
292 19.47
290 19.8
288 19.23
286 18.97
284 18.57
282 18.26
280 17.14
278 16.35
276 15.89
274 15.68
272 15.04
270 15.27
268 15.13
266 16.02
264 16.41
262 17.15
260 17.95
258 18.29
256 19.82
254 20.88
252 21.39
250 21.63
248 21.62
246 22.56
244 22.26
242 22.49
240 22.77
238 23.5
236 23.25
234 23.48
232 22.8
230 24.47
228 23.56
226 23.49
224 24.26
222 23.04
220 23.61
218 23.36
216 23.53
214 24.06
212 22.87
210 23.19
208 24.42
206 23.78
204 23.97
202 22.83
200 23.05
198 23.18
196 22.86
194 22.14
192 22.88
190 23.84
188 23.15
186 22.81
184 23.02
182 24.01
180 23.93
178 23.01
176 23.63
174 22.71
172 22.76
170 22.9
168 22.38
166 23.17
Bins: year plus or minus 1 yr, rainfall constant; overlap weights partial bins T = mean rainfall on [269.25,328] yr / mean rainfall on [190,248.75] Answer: 0.81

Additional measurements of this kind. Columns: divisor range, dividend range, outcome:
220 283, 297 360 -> 1.05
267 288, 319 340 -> 1.35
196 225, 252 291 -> 0.75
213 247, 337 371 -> 0.91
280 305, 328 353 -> 1.21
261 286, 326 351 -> 1.35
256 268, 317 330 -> 1.30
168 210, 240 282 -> 0.80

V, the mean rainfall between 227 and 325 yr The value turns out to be 19.6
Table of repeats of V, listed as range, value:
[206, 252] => 23.2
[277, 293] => 18.5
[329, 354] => 22.2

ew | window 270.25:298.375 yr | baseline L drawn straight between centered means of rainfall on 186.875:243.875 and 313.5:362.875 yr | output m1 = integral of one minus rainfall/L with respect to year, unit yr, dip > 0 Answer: 6.1 yr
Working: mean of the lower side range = 23.3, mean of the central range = 17.6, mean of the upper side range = 21.9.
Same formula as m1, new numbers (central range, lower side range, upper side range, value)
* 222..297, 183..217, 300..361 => 8.71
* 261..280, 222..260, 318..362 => 5.34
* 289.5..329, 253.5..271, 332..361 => -0.20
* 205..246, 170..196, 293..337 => -2.04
